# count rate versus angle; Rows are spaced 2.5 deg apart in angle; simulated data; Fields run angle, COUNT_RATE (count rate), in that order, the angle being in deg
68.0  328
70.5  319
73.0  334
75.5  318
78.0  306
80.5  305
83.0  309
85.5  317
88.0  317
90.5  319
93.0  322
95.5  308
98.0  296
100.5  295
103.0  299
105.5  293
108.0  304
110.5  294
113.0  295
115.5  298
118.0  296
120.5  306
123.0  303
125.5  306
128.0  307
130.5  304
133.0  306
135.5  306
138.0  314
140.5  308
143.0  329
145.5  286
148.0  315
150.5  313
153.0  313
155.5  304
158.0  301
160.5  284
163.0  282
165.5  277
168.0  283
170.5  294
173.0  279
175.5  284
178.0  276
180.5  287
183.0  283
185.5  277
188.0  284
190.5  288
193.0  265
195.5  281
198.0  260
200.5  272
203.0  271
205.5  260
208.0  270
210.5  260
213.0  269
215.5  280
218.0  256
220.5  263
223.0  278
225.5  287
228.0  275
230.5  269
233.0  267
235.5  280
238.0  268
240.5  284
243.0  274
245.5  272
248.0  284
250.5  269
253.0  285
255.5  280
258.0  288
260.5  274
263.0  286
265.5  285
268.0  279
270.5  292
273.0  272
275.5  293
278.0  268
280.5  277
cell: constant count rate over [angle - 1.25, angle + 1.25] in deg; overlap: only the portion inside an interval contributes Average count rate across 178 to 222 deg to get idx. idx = 272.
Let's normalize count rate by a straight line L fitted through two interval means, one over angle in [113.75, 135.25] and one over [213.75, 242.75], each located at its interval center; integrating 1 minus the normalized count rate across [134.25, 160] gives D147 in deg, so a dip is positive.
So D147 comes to -1.0 deg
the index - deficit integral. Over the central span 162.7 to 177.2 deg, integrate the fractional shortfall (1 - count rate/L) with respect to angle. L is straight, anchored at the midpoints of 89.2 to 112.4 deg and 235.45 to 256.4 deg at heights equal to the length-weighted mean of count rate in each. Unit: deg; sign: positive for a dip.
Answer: 0.4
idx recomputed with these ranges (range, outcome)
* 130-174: 300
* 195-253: 272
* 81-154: 306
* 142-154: 311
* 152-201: 284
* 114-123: 300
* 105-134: 301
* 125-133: 306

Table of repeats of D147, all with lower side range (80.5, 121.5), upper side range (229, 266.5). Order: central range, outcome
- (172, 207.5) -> 1.5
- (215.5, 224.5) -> 0.5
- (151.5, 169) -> 0.1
